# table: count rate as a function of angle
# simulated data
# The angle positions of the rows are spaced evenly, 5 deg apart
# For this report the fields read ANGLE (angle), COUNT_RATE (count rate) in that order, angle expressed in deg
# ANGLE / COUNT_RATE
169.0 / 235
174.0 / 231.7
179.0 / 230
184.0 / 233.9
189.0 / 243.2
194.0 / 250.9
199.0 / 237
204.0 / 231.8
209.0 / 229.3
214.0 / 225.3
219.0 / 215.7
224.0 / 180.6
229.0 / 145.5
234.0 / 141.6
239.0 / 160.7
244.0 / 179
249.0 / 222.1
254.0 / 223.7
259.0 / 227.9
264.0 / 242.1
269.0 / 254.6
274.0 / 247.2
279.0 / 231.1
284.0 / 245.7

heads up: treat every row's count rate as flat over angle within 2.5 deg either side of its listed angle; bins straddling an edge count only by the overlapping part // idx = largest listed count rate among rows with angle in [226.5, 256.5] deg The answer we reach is 223.7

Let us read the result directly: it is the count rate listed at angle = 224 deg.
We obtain 180.6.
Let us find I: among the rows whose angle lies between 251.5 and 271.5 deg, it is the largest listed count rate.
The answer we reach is 254.6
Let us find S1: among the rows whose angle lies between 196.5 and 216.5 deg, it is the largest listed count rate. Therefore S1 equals 237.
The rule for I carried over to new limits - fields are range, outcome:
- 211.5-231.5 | 225.3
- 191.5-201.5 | 250.9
